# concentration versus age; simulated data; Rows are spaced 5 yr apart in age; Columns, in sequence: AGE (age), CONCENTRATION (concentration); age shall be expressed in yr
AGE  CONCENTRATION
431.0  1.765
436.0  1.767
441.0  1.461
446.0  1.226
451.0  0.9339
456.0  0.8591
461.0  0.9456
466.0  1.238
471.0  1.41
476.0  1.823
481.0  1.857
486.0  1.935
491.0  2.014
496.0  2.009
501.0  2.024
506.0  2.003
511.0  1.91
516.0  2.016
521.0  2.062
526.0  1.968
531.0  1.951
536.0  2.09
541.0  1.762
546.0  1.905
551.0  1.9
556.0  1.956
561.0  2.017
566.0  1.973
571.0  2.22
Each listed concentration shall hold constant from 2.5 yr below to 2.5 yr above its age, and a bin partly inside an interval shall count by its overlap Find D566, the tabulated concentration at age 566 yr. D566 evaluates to 1.973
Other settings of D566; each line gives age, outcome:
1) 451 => 0.9339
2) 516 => 2.016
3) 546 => 1.905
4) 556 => 1.956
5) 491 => 2.014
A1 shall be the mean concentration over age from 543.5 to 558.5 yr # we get 1.92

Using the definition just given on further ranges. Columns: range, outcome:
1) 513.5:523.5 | 2.04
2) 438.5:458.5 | 1.12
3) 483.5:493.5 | 1.97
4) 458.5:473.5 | 1.2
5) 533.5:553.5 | 1.91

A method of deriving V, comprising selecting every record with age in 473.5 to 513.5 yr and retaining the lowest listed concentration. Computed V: 1.823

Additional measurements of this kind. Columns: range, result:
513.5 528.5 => 1.968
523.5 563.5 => 1.762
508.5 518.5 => 1.91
